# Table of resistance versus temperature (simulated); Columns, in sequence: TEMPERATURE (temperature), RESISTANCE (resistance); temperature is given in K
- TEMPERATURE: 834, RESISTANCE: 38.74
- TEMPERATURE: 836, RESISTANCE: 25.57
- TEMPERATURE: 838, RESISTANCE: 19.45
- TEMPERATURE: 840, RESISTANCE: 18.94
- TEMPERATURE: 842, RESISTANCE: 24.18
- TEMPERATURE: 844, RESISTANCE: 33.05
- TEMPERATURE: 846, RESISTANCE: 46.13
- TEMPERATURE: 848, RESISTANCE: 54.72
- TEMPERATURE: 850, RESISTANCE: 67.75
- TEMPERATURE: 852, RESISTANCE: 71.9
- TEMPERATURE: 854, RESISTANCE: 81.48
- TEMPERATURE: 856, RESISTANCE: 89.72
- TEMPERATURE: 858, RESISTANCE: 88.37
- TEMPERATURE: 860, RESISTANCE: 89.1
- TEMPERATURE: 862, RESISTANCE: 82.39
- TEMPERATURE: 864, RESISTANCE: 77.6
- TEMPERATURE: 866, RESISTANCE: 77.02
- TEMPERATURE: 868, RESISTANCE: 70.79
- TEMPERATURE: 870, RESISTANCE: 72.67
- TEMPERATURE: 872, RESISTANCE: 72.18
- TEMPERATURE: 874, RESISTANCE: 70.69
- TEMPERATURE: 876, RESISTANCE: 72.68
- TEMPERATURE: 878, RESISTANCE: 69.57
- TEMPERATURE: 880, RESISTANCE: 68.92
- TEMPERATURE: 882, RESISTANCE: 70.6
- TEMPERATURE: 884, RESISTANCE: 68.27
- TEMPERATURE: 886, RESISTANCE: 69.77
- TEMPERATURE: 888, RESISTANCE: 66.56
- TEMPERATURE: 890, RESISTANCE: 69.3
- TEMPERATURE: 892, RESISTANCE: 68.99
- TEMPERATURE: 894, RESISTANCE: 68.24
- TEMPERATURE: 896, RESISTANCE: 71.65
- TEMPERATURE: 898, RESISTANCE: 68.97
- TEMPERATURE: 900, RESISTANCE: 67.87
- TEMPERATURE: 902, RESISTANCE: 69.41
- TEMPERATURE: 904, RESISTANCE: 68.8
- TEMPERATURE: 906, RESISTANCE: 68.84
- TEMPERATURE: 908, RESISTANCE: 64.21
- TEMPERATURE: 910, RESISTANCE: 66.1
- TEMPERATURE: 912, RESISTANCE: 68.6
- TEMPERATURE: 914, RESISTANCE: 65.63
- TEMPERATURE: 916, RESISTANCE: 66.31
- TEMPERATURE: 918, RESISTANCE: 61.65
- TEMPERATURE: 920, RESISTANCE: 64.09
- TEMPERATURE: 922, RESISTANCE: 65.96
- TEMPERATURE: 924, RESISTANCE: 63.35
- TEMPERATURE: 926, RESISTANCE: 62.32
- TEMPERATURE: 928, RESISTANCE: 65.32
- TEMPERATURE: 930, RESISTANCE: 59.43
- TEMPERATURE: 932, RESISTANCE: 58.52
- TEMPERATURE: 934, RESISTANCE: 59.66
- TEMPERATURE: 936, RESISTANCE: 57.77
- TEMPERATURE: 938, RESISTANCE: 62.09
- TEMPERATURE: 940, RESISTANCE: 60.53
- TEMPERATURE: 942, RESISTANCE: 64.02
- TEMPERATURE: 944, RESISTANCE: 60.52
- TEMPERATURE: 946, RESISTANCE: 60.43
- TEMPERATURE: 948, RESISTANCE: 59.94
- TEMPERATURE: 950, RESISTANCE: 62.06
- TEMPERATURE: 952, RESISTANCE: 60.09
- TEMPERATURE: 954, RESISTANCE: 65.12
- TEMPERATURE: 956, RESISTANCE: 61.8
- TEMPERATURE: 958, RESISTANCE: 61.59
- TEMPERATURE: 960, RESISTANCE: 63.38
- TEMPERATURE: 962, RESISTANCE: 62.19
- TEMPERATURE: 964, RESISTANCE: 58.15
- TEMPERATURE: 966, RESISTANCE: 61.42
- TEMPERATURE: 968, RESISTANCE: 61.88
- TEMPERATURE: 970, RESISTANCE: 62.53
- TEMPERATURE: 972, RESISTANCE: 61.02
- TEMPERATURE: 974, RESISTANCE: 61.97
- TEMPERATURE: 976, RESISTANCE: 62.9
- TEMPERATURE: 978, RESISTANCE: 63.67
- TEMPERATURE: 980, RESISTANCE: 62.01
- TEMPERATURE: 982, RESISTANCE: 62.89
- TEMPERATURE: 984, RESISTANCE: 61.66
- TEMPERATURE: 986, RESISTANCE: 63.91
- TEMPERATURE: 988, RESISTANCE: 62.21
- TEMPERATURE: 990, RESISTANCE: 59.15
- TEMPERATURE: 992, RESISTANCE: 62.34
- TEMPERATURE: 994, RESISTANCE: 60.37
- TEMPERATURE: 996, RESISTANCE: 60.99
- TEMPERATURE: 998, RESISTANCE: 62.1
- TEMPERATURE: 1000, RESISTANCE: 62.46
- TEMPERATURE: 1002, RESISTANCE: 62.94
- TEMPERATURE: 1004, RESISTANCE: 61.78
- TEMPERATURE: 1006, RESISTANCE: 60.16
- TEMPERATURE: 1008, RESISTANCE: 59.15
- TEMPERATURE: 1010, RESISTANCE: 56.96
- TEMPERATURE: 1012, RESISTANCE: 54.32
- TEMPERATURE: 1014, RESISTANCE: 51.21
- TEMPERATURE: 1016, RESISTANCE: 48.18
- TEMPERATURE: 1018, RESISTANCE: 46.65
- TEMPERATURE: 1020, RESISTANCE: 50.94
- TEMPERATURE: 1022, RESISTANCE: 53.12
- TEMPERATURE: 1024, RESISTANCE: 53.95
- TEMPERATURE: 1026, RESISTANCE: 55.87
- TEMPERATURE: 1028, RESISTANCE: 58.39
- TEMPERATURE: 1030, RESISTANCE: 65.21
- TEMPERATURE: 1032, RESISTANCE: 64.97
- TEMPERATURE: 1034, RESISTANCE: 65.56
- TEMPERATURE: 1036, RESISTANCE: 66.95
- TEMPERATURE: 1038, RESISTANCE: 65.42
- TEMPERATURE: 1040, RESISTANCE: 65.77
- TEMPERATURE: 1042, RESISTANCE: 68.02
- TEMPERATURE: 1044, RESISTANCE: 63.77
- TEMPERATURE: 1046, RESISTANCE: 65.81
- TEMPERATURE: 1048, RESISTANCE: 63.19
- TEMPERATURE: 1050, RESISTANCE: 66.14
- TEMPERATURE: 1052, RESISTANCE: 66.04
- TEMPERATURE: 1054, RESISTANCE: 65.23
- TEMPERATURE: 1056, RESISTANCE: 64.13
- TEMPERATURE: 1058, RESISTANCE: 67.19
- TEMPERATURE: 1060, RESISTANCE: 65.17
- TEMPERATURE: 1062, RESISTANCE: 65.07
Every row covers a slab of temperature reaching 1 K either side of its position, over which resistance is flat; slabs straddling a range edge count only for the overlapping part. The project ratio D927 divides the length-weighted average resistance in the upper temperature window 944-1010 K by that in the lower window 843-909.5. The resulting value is 0.88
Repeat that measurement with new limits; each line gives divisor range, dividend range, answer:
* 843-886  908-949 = 0.88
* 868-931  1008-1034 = 0.82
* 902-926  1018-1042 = 0.92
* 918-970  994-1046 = 0.97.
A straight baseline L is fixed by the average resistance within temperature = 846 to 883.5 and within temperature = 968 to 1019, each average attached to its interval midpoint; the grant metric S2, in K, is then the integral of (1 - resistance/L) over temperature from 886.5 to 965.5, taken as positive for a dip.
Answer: 3.7 K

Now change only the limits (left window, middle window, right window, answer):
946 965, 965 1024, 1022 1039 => 2.2 K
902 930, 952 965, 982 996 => 0.3 K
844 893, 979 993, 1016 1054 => 0.5 K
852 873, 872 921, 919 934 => 1.6 K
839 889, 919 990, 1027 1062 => 4.5 K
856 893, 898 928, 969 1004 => 1.7 K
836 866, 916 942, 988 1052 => -0.9 K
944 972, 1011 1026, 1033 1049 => 3.0 K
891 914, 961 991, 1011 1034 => -0.8 K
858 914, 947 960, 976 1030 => 0.4 K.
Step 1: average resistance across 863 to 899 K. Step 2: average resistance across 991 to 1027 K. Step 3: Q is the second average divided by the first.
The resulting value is 0.8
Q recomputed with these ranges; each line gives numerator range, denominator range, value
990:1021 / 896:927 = 0.87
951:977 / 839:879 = 0.93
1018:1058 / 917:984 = 1.01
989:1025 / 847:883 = 0.76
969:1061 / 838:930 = 0.92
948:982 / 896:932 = 0.94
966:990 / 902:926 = 0.95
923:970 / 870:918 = 0.89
